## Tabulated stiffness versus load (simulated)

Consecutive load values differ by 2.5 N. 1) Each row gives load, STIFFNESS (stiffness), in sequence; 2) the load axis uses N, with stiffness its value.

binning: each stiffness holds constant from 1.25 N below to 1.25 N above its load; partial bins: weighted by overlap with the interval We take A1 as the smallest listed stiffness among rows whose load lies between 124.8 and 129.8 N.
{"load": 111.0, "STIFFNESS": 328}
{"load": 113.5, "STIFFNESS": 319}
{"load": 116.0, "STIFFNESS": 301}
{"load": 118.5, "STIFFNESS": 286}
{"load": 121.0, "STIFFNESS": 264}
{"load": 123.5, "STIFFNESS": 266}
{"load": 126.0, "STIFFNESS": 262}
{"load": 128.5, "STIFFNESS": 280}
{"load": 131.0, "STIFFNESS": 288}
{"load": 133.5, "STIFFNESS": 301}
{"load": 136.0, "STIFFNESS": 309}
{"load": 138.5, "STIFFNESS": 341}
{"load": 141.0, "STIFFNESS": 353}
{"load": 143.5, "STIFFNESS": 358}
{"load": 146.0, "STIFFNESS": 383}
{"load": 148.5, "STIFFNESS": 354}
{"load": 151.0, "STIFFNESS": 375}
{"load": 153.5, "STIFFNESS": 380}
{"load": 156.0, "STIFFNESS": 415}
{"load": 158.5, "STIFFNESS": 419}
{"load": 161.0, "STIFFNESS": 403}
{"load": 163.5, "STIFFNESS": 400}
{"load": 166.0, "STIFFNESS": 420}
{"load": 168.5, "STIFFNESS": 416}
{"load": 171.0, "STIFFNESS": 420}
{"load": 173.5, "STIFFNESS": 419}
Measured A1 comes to 262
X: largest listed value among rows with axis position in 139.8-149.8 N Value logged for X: 383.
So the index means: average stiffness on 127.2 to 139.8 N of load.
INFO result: 304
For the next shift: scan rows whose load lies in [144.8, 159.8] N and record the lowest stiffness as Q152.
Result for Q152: 354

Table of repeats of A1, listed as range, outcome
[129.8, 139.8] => 288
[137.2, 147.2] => 341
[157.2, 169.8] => 400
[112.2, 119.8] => 286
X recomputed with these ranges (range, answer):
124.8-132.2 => 288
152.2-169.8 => 420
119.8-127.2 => 266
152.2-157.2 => 415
